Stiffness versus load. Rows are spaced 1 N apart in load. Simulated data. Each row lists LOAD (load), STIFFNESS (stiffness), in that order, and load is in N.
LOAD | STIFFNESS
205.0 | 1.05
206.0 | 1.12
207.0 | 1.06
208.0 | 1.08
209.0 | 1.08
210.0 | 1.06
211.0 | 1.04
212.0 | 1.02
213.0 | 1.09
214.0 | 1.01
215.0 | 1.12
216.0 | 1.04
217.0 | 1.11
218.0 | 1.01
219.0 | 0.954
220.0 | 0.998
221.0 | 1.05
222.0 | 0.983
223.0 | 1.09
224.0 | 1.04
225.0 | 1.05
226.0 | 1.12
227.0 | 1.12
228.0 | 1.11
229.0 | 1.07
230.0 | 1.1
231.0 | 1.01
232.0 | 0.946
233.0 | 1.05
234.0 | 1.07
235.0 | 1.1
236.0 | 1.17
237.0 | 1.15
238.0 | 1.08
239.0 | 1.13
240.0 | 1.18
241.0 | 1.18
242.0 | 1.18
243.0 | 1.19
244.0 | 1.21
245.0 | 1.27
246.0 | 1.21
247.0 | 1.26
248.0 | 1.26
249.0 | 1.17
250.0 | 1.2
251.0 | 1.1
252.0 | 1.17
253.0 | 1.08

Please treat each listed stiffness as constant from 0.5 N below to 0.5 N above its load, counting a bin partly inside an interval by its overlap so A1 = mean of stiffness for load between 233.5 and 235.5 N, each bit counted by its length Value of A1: 1.08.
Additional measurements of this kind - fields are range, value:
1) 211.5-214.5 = 1.04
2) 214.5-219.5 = 1.05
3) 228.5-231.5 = 1.06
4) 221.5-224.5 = 1.04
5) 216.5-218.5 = 1.06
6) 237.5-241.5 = 1.14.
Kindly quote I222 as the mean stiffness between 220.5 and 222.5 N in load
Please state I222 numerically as 1.02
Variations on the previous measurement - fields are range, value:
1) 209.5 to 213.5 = 1.05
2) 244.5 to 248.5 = 1.25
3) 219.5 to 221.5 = 1.02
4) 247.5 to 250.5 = 1.21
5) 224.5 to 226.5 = 1.08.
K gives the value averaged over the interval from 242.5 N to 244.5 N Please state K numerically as 1.2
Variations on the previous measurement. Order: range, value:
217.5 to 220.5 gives 0.987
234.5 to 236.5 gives 1.14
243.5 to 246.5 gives 1.23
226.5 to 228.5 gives 1.12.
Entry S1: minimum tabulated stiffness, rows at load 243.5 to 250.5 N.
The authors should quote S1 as 1.17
